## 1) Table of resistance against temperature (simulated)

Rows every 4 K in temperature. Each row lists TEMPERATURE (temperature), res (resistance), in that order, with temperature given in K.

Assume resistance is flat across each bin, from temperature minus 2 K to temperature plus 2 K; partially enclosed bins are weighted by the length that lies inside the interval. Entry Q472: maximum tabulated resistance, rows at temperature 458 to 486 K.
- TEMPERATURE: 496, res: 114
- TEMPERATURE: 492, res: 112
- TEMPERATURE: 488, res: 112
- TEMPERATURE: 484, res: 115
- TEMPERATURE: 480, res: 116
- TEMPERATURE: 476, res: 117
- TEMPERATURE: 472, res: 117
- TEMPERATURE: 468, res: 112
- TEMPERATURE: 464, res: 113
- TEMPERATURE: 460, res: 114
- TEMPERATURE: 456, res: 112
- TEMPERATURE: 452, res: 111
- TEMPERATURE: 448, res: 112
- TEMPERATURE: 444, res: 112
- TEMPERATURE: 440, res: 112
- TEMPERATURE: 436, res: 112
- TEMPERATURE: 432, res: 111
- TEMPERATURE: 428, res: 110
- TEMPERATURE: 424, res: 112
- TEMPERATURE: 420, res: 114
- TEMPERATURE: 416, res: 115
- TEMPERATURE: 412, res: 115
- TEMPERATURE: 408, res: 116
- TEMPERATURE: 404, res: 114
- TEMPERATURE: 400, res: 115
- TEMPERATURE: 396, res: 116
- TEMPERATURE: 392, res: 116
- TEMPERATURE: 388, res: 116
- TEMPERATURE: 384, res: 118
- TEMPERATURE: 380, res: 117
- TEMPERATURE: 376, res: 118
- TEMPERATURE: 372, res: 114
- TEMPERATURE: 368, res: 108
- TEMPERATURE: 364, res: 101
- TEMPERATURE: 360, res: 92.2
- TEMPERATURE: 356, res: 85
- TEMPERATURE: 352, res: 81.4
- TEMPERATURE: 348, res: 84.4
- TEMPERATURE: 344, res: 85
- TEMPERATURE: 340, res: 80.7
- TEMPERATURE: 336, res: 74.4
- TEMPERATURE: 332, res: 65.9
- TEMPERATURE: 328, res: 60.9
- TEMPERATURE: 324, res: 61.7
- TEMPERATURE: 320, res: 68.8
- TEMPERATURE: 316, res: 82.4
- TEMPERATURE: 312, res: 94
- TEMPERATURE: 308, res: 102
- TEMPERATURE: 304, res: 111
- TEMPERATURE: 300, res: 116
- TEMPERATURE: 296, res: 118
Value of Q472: 117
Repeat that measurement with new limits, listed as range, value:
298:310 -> 116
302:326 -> 111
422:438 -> 112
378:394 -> 118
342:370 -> 108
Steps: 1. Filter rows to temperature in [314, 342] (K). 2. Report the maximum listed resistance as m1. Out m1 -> 82.4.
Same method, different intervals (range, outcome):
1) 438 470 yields 114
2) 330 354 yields 85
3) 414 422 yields 115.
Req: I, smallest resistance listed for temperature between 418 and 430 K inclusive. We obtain 110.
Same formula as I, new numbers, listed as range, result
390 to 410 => 114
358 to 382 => 92.2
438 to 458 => 111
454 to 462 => 112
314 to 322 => 68.8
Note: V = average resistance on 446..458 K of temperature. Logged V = 112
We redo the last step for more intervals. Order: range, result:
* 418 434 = 112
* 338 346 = 82.8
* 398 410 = 115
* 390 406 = 115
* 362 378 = 110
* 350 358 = 83.2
